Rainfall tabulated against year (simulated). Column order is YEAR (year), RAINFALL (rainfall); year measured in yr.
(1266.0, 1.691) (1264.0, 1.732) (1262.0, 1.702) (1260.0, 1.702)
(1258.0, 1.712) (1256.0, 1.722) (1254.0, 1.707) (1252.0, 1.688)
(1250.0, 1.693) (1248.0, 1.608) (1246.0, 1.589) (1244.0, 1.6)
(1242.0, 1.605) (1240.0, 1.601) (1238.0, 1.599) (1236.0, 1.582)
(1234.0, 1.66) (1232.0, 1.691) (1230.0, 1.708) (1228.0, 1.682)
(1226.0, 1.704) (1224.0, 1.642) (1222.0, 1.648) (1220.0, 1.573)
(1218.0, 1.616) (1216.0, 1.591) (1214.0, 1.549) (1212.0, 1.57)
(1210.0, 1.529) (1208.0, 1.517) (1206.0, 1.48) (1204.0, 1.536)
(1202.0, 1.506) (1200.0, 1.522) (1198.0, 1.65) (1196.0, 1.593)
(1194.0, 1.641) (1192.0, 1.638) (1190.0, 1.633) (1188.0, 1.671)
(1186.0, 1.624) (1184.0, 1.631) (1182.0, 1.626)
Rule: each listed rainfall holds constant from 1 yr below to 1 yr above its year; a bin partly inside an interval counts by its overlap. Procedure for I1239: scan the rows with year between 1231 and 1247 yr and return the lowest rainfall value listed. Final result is 1.582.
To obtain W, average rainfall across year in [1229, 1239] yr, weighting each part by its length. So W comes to 1.65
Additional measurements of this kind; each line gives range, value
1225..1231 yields 1.7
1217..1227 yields 1.64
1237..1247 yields 1.6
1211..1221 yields 1.58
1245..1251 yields 1.63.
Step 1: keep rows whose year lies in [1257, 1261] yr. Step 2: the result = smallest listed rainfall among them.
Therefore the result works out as 1.702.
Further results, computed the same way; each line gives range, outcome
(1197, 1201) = 1.522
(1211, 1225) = 1.549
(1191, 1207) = 1.48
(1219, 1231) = 1.573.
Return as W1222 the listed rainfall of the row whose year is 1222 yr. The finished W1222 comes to 1.648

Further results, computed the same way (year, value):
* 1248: 1.608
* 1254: 1.707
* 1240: 1.601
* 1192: 1.638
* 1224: 1.642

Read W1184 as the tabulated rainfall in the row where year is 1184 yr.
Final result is 1.631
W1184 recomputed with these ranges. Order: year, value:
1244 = 1.6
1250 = 1.693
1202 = 1.506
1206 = 1.48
